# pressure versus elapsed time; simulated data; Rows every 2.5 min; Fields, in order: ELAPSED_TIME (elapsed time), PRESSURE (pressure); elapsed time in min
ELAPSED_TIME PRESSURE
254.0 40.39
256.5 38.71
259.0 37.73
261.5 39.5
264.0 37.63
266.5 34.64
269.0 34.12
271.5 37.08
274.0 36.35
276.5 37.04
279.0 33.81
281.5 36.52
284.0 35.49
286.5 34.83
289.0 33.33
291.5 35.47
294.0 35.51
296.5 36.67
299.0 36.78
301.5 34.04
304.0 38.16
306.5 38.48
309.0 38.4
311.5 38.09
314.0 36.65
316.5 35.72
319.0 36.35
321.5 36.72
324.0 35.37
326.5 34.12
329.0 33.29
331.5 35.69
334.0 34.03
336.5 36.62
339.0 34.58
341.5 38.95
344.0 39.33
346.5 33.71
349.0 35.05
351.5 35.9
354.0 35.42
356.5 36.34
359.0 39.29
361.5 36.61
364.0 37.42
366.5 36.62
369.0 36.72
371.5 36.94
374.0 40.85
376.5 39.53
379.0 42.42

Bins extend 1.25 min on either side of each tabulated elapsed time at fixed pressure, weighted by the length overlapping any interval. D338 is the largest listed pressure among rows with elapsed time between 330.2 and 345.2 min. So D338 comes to 39.33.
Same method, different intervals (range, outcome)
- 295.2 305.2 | 38.16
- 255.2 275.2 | 39.5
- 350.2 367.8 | 39.29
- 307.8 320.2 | 38.4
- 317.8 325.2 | 36.72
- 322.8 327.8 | 35.37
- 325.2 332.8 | 35.69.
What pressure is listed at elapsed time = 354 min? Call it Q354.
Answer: 35.42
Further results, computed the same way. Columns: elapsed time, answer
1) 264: 37.63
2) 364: 37.42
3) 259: 37.73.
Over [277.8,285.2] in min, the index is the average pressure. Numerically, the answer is 35.3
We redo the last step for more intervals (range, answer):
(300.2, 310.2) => 37.3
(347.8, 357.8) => 35.7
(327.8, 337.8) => 34.9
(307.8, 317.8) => 37.2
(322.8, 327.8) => 34.7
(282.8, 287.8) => 35.1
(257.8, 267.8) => 37.4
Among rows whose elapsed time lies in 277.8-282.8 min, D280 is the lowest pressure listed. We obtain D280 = 33.81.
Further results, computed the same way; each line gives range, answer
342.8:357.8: 33.71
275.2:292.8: 33.33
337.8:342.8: 34.58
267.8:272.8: 34.12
